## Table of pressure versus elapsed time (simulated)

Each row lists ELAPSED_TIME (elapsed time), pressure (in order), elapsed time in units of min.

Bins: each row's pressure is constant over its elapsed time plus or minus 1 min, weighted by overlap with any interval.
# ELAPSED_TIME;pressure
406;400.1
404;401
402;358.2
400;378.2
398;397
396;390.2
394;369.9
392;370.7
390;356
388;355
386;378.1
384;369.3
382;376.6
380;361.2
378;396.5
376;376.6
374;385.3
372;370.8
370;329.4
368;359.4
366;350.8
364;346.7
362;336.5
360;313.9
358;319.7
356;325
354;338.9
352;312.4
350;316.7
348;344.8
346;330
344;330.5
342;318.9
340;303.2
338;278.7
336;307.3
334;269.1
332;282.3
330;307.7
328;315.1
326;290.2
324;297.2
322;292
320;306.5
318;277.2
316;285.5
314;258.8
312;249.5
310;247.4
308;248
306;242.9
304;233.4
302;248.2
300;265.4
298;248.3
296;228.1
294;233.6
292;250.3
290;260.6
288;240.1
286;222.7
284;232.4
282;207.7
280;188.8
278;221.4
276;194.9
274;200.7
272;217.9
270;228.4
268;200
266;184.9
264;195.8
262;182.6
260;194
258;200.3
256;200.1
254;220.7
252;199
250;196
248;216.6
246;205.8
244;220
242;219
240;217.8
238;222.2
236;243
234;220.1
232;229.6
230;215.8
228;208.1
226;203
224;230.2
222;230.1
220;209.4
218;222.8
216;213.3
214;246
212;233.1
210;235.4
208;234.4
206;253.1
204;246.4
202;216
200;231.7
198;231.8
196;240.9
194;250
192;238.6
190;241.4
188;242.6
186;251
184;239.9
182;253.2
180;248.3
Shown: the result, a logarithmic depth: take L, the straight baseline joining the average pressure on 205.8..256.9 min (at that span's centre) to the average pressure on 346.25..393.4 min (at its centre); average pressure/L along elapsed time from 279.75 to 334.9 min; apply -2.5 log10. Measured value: 0.134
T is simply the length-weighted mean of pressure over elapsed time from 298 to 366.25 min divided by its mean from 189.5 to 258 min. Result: 1.3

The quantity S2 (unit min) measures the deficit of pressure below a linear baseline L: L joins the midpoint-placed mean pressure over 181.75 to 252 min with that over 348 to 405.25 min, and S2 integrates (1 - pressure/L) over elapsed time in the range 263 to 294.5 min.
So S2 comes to 7.0 min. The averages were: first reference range 228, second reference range 359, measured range 217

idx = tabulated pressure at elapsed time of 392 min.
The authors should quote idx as 370.7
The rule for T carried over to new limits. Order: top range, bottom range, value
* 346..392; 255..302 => 1.61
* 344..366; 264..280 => 1.61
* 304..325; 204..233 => 1.19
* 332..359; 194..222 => 1.35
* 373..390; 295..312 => 1.52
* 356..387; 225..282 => 1.71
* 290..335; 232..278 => 1.28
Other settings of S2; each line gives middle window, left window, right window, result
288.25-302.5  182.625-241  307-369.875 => 1.7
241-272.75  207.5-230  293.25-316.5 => 4.0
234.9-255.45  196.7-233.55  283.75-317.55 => 1.6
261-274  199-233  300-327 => 2.5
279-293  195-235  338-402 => 2.7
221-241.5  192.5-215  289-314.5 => 1.6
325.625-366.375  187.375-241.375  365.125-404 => 2.8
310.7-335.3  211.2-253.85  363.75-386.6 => 2.2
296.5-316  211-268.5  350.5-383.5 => 2.3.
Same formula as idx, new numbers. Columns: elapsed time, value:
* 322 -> 292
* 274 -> 200.7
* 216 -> 213.3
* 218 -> 222.8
